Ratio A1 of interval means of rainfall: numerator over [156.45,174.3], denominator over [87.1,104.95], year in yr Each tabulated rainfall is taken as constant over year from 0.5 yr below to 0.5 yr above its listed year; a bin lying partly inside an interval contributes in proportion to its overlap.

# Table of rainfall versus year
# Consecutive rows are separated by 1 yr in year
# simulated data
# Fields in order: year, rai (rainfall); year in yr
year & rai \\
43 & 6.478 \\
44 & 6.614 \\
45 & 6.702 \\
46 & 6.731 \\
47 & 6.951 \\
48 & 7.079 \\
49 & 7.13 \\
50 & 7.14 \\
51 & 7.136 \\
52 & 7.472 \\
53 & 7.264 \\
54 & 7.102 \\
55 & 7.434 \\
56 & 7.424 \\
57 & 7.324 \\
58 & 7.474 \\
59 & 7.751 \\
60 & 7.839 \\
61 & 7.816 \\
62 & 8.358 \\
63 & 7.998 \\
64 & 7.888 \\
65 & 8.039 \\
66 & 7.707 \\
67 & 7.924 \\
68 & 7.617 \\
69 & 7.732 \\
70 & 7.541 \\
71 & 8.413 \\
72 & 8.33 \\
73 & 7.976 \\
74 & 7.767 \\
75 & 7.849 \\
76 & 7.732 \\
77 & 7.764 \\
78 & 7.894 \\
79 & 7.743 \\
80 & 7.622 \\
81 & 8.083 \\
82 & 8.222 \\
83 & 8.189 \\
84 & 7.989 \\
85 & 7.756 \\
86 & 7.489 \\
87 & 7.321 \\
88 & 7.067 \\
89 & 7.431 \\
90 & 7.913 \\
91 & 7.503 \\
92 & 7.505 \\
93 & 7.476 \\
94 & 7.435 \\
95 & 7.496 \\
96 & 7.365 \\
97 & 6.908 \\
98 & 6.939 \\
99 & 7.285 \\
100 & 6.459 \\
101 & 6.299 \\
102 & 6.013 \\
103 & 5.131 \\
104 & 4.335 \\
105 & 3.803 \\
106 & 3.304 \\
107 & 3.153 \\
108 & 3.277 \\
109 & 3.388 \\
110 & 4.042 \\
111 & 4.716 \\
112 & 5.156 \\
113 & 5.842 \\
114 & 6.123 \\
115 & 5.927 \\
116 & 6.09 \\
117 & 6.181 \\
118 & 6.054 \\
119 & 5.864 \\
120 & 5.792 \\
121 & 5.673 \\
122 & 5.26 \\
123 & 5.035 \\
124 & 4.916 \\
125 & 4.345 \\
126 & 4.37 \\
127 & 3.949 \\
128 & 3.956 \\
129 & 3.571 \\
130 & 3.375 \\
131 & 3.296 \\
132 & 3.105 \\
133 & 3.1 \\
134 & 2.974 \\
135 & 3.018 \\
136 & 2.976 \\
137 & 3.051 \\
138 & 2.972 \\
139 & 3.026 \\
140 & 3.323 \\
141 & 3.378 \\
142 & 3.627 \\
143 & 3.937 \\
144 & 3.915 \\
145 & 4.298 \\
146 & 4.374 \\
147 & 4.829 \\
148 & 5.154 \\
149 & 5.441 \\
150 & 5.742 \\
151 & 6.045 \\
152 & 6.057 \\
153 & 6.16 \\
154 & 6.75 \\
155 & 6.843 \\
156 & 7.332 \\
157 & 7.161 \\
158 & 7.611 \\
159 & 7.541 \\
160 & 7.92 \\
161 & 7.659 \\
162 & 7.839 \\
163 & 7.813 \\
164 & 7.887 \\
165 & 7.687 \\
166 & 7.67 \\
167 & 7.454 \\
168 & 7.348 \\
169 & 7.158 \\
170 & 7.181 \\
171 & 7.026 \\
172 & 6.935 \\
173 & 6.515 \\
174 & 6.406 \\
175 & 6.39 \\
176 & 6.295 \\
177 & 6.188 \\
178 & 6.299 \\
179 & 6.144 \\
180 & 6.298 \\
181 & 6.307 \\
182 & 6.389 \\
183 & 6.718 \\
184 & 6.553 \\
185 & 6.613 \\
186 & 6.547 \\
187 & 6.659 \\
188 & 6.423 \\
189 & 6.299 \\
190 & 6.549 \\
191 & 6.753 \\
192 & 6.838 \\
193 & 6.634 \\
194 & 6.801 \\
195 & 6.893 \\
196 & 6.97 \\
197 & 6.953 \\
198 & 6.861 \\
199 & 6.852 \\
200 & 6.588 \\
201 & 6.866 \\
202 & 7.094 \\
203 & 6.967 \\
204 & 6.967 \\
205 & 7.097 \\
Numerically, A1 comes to 1.1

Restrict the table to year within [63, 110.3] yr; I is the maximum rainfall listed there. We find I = 8.413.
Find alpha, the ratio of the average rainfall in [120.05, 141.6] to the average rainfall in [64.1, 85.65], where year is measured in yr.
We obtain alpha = 0.5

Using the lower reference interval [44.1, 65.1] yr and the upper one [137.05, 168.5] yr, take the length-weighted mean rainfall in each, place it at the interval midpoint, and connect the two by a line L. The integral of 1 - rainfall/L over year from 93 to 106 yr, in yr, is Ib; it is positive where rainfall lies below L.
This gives 1.00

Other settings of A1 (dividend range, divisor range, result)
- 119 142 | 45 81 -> 0.51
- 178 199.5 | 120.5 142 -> 1.77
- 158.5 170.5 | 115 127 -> 1.41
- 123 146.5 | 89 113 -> 0.62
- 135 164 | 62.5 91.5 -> 0.70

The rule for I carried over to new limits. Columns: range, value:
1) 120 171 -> 7.92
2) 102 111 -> 6.013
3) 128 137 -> 3.956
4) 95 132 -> 7.496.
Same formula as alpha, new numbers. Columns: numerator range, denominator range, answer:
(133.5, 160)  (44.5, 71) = 0.66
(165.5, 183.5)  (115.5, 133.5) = 1.44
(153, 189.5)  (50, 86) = 0.89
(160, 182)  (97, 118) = 1.33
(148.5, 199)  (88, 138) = 1.31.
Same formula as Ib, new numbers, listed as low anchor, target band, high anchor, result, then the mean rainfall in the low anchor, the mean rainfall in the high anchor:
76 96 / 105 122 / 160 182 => 5.6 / 7.67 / 6.98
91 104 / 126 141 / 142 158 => 6.7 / 6.79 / 5.6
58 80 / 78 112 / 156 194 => 5.4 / 7.87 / 6.92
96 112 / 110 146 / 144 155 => 6.3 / 5.08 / 5.48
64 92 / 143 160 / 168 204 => 2.6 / 7.8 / 6.67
